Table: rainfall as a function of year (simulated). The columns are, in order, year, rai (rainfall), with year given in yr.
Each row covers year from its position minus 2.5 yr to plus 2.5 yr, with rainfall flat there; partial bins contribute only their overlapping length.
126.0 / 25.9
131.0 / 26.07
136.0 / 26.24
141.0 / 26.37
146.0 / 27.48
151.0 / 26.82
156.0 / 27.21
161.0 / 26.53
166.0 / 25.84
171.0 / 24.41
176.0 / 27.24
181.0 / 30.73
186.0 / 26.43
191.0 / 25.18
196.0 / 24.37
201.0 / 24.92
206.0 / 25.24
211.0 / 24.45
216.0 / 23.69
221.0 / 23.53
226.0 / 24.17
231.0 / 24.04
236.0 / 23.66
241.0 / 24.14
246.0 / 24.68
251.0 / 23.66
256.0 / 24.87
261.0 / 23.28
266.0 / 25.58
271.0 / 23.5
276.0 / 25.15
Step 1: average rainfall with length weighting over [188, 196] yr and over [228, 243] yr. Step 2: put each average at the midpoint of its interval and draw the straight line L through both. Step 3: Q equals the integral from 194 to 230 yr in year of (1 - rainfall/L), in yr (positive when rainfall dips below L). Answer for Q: 0.3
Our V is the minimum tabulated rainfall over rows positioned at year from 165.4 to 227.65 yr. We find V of 23.53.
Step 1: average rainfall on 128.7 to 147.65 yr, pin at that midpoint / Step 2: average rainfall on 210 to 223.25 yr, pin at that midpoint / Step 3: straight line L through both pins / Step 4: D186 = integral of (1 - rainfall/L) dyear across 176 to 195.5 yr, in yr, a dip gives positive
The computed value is -1.73 yr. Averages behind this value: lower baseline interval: 26.5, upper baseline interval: 23.8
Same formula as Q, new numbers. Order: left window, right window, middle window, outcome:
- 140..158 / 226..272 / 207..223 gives 0.71 yr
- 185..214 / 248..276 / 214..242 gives 0.92 yr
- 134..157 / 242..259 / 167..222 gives 0.29 yr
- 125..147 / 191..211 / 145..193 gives -2.24 yr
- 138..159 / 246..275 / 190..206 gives 0.56 yr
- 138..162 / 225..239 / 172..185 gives -1.16 yr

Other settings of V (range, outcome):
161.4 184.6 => 24.41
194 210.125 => 24.37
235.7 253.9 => 23.66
